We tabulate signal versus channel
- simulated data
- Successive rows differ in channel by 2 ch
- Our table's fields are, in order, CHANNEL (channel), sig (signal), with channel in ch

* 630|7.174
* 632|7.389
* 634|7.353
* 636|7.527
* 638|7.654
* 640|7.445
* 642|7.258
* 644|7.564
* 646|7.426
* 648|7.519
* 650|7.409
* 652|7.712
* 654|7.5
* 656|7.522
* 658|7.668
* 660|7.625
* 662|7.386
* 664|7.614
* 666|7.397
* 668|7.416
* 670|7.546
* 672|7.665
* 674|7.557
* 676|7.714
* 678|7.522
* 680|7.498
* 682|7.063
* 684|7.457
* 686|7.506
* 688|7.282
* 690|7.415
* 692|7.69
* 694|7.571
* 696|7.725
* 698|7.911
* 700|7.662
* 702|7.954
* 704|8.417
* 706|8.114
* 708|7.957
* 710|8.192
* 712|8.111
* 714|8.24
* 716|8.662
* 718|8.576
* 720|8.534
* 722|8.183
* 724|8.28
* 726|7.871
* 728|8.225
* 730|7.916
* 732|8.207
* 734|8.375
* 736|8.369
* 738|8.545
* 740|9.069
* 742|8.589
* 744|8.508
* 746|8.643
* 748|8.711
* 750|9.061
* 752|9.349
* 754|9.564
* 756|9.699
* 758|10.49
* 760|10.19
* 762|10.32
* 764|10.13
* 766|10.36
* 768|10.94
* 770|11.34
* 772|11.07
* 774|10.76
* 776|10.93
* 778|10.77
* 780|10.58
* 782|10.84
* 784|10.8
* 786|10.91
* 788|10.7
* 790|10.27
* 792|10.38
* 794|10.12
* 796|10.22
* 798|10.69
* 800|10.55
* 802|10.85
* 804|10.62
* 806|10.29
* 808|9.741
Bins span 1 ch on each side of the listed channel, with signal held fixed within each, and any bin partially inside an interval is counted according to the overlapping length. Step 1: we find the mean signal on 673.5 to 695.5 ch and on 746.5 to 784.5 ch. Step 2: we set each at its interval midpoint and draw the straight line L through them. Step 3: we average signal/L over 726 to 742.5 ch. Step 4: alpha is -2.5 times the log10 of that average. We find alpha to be 0.10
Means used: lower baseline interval 7.48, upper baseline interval 10.3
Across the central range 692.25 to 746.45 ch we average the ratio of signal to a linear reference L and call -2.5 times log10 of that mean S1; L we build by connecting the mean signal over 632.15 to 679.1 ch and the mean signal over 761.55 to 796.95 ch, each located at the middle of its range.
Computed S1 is 0.11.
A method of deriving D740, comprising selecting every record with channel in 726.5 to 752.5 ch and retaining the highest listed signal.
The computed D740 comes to 9.349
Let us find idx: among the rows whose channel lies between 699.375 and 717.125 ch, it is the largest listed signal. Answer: 8.662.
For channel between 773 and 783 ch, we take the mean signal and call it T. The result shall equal 10.8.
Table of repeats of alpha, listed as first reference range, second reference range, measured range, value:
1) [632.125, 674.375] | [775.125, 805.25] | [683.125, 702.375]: 0.11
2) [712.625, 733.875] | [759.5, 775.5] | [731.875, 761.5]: 0.06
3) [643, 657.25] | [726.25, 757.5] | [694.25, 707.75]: 0.03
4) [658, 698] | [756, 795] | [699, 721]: 0.04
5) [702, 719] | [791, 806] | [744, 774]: -0.05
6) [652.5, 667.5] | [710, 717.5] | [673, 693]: 0.06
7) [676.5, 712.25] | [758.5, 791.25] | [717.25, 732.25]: 0.08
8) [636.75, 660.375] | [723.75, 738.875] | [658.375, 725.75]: 0.01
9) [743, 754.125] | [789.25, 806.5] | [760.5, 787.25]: -0.11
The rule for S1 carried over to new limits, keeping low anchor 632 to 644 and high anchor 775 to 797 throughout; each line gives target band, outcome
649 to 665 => 0.042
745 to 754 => 0.094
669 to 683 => 0.103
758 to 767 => -0.020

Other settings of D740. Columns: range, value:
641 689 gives 7.714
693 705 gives 8.417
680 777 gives 11.34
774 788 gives 10.93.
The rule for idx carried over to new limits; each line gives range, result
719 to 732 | 8.534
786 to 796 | 10.91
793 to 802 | 10.85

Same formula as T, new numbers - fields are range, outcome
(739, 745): 8.72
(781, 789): 10.8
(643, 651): 7.48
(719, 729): 8.22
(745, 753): 8.94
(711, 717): 8.34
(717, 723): 8.43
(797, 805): 10.7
